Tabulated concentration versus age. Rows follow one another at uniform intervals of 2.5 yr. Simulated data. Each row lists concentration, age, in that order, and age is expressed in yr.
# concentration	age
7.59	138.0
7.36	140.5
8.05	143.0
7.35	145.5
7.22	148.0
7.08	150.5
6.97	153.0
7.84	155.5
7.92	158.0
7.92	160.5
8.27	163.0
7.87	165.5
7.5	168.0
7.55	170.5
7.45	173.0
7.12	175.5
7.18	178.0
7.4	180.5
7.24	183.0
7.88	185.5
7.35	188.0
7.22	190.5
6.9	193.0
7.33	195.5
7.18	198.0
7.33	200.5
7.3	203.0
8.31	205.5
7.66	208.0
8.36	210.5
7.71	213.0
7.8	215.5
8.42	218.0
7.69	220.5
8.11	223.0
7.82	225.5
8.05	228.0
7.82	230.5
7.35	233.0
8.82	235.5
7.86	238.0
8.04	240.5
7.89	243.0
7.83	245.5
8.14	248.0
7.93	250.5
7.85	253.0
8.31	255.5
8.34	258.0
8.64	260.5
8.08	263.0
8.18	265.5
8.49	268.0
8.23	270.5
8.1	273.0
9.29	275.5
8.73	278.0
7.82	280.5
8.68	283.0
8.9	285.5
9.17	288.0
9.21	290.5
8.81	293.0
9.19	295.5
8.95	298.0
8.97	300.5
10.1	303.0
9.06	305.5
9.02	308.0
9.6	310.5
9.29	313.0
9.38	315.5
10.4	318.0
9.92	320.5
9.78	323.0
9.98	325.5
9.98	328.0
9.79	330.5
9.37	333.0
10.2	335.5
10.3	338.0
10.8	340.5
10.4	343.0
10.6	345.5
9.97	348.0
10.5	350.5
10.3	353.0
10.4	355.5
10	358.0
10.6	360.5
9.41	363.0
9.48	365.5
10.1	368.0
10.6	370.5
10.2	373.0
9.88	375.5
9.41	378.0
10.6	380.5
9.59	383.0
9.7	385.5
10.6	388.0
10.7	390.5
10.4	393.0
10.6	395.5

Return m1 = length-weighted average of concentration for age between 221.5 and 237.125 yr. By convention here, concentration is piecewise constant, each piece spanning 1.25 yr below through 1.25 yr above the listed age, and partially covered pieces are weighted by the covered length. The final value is 7.99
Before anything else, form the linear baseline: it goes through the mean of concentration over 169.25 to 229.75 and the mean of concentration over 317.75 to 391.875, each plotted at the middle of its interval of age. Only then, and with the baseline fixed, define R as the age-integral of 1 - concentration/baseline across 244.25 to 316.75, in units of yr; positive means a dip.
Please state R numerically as 1.8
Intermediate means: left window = 7.6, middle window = 8.7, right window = 10.1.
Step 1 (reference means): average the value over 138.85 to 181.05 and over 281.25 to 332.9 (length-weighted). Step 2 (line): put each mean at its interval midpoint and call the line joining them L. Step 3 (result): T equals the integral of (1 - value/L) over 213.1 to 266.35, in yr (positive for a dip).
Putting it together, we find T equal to 3.13 yr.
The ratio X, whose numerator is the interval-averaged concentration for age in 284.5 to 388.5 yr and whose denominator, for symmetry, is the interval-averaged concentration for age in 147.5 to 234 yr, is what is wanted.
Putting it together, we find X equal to 1.3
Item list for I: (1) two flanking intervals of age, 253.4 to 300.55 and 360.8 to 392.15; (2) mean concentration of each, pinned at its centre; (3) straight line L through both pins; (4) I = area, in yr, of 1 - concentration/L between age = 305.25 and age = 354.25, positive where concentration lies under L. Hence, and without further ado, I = -3.0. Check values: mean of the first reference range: 8.61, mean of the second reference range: 10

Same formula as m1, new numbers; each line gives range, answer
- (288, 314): 9.22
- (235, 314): 8.61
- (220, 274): 8.08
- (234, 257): 8.07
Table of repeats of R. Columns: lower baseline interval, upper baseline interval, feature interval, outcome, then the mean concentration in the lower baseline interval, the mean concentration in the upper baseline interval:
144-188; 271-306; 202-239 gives 0.9 yr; 7.51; 8.91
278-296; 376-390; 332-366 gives -2.1 yr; 8.8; 10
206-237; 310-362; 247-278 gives 1.5 yr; 7.97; 10.1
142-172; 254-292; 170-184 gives 0.8 yr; 7.62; 8.54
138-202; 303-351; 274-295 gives 0.9 yr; 7.46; 9.91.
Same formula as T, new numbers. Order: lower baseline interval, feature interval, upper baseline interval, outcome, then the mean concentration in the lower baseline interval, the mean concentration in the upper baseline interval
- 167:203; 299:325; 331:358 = 0.3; 7.33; 10.3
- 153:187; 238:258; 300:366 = 1.6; 7.6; 9.93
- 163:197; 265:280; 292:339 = 0.7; 7.41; 9.58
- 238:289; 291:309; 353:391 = -0.5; 8.32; 10.1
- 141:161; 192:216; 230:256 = 0.6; 7.52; 7.98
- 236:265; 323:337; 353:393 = -0.7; 8.1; 10.1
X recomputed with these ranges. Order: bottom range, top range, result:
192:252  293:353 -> 1.25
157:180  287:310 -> 1.20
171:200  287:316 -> 1.26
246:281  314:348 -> 1.21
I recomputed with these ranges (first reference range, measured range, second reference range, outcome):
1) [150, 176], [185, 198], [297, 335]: 1.1 yr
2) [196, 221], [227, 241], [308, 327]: 0.4 yr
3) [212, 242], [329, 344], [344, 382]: -0.7 yr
